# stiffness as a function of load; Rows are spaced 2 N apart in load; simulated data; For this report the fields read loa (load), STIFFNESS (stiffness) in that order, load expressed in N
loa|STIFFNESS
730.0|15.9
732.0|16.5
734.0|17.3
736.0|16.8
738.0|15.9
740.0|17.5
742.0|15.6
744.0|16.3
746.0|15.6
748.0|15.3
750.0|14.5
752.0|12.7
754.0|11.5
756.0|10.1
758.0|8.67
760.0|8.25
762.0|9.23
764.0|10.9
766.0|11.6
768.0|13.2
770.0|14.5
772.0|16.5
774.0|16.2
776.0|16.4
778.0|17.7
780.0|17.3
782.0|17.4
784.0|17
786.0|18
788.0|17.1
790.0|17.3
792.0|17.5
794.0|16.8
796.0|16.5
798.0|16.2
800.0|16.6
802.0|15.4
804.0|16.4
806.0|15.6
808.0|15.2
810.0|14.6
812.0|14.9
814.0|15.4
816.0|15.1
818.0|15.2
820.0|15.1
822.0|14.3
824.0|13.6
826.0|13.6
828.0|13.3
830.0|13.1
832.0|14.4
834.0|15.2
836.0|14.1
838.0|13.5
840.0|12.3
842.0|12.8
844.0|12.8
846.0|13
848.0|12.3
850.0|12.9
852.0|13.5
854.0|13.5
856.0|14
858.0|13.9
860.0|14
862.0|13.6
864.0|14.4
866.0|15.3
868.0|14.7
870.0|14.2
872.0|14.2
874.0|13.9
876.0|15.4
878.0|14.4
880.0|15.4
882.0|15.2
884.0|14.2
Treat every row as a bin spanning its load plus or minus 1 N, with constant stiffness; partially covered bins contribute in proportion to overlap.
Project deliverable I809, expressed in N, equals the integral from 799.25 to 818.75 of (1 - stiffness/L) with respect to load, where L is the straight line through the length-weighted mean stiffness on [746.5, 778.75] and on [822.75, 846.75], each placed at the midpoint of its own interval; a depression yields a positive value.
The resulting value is -3.1 N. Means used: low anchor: 13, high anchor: 13.5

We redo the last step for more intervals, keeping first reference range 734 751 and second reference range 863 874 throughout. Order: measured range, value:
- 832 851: 2.0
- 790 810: -1.2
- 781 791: -1.2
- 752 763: 4.2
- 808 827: 0.6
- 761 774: 2.3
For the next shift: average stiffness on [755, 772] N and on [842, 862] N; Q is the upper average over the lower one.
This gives 1.19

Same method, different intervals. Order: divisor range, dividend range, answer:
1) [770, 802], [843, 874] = 0.82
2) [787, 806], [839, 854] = 0.77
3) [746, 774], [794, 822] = 1.26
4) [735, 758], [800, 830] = 1.03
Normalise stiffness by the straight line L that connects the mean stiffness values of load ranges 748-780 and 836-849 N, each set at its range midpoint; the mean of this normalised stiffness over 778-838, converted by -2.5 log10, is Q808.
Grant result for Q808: -0.202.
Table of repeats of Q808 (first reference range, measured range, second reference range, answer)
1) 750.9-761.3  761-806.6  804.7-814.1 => -0.222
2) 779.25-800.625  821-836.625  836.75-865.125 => 0.056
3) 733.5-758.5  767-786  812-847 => -0.145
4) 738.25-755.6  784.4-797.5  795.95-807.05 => -0.088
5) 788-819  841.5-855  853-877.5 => 0.137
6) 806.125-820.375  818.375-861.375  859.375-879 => 0.090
